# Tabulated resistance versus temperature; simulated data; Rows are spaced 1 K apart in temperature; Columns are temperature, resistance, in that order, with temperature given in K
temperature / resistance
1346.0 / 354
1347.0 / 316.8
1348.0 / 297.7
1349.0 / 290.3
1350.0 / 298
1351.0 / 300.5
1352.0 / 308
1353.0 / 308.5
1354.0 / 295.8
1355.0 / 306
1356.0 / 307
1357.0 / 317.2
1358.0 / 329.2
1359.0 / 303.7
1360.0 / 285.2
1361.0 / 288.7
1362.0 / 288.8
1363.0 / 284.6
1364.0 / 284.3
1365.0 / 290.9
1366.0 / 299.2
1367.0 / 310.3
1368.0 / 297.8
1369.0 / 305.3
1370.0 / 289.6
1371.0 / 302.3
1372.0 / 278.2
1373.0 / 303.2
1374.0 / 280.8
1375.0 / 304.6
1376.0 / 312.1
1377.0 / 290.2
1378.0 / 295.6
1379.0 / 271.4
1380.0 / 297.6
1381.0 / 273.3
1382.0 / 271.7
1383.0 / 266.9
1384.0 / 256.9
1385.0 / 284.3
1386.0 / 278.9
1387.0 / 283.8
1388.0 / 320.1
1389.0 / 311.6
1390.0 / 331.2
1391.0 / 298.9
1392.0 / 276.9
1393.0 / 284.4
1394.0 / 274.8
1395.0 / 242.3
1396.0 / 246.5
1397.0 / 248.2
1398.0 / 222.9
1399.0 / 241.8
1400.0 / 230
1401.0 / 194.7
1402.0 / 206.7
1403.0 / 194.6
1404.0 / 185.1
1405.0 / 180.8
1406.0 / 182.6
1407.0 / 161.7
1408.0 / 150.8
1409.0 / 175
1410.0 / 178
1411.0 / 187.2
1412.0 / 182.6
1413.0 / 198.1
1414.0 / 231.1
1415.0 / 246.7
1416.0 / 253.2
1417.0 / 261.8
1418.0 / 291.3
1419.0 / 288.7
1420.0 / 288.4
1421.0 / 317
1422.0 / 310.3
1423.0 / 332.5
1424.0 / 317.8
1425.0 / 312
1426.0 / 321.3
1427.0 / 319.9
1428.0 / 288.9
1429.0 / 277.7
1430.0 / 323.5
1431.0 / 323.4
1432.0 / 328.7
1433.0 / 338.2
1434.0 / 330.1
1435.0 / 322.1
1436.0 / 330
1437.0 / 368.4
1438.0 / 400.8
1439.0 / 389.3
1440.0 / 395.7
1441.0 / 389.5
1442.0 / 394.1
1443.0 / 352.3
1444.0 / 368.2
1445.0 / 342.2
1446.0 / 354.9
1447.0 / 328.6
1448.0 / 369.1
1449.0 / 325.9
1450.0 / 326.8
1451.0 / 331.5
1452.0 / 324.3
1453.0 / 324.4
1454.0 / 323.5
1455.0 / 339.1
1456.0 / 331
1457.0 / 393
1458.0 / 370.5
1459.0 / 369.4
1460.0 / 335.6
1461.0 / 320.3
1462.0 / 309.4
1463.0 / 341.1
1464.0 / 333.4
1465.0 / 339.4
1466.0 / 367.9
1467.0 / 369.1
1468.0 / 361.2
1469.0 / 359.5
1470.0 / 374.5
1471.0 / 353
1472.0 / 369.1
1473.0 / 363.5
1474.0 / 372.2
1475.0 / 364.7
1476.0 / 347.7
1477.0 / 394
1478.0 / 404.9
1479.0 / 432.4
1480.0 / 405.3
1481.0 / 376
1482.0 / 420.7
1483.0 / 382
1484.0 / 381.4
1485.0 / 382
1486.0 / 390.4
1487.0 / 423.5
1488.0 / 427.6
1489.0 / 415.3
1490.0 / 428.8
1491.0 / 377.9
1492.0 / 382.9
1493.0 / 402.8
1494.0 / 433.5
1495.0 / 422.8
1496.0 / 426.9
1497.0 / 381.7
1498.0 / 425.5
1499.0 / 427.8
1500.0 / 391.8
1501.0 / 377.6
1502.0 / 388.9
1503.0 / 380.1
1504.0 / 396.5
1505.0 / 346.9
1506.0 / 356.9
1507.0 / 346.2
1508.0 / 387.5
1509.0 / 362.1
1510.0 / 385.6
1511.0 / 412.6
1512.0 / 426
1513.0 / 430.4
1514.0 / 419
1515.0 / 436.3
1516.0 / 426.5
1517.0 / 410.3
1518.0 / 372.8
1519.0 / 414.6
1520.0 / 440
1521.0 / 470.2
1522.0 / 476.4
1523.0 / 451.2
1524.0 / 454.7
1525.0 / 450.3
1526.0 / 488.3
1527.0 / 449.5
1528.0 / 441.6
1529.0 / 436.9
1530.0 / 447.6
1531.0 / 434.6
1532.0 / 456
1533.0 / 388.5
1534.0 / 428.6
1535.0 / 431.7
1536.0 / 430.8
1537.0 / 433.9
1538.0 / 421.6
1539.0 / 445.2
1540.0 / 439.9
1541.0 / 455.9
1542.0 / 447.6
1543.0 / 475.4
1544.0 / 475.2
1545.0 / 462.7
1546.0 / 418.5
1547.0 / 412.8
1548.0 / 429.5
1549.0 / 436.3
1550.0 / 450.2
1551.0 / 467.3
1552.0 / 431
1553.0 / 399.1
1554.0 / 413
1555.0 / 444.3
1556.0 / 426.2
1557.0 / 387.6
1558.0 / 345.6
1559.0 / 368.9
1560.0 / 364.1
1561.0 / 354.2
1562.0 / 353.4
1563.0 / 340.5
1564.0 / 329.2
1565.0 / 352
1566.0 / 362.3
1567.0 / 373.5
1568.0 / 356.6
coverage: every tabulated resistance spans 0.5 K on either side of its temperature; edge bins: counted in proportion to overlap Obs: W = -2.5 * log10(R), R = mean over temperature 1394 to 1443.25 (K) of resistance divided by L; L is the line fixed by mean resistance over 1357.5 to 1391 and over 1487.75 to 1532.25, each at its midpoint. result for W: 0.22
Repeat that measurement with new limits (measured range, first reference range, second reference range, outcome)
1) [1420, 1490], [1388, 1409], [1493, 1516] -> -0.11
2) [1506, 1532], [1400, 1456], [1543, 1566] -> -0.15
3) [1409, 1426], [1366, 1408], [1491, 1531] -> 0.16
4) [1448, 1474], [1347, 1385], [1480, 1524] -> 0.08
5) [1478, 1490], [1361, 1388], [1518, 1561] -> -0.06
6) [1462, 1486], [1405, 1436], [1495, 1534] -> -0.06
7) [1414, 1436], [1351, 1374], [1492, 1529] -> 0.15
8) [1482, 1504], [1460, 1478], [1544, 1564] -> -0.09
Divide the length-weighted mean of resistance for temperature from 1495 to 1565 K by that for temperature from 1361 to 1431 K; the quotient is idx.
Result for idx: 1.56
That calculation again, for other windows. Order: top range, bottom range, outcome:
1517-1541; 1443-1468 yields 1.28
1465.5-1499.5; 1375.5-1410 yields 1.57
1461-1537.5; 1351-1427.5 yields 1.48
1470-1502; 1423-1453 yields 1.16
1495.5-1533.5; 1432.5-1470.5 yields 1.19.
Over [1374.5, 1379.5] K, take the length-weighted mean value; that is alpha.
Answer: 295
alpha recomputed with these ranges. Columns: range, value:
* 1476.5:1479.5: 410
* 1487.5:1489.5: 421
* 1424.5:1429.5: 304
